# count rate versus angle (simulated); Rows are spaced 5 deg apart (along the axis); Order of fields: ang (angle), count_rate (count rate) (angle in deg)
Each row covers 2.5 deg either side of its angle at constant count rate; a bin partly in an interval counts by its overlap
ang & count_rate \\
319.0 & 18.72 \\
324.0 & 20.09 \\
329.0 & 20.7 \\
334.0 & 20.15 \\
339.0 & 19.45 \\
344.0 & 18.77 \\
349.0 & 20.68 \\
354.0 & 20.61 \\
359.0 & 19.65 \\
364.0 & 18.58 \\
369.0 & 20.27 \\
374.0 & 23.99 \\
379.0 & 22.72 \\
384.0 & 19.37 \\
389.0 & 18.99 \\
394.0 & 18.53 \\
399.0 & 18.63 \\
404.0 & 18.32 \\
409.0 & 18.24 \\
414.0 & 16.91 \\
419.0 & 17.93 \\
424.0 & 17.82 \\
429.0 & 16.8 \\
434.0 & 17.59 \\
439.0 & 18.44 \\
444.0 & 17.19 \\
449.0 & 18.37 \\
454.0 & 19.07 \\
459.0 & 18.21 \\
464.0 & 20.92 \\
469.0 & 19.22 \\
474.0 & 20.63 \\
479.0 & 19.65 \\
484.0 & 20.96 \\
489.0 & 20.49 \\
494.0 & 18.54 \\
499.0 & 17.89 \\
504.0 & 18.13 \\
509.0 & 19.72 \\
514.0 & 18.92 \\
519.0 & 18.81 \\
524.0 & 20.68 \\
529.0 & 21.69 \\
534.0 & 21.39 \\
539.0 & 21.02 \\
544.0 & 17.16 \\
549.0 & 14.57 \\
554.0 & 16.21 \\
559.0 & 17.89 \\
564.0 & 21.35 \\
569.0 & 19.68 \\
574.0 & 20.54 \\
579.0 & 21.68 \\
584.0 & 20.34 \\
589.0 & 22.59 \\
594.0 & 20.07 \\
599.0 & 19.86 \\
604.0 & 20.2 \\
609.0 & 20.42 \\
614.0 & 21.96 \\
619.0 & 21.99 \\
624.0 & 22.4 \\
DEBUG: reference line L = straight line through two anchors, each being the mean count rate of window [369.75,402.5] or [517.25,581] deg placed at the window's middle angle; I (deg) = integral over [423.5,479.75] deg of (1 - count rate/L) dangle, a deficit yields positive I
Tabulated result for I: 3.6 deg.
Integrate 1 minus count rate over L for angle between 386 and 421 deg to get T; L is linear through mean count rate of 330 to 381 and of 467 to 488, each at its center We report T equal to 3.6 deg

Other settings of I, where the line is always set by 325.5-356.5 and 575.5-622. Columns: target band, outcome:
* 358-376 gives -0.4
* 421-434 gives 1.9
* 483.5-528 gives 2.8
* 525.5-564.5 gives 3.7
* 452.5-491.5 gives 1.2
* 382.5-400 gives 1.2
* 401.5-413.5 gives 1.3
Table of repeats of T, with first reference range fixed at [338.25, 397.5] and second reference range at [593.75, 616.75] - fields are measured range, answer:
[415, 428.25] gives 1.7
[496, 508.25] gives 1.3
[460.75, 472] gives 0.2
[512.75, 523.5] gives 0.6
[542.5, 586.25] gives 3.5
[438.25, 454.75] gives 1.7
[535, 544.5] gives 0.3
